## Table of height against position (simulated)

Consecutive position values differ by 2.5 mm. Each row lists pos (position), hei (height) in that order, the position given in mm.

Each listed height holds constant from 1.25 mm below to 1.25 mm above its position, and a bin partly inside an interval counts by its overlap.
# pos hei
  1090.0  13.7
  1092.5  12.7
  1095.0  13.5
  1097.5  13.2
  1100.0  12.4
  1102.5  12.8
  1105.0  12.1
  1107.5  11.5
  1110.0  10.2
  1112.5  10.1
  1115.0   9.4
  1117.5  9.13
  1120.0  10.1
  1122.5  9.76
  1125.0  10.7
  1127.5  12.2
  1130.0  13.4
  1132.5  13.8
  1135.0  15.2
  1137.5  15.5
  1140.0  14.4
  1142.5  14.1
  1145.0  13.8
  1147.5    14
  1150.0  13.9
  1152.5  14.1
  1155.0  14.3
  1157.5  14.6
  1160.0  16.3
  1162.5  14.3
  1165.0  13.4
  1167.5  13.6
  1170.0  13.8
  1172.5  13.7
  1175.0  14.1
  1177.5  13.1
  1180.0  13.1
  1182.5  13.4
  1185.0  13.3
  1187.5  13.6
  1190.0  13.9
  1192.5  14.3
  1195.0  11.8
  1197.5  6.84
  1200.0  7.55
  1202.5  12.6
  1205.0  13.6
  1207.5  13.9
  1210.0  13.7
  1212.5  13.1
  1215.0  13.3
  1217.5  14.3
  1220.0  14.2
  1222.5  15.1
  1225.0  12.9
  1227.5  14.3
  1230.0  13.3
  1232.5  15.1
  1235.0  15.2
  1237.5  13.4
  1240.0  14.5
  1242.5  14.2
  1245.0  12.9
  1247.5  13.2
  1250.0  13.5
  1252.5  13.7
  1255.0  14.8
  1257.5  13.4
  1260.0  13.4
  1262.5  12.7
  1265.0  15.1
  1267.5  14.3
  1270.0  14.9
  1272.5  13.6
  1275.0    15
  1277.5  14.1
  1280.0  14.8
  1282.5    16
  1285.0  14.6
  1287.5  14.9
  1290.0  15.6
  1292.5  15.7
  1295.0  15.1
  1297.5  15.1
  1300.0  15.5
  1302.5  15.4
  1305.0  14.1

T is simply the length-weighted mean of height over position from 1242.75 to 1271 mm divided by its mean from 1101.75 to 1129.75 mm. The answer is 1.3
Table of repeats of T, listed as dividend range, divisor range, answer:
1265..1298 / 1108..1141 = 1.26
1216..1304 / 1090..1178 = 1.11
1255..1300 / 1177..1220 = 1.15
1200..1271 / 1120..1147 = 1.05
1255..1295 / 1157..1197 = 1.07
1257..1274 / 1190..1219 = 1.13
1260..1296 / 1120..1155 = 1.10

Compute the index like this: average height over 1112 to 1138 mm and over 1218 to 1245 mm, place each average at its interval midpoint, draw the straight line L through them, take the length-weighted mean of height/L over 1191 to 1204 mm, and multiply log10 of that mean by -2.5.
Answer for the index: 0.238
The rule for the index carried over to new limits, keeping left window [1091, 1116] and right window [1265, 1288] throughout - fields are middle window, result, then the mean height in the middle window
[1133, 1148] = -0.17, 14.5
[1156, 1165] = -0.16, 14.8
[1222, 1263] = 0.02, 13.9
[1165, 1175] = -0.06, 13.7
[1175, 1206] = 0.08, 12.3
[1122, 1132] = 0.04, 11.8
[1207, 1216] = 0.01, 13.5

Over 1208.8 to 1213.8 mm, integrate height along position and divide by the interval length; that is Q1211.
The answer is 13.4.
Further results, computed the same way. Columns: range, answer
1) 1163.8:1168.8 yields 13.5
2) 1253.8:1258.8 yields 14.1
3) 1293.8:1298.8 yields 15.1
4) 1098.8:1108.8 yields 12.2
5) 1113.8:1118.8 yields 9.27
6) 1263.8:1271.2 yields 14.8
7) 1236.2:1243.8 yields 14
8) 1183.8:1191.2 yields 13.6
